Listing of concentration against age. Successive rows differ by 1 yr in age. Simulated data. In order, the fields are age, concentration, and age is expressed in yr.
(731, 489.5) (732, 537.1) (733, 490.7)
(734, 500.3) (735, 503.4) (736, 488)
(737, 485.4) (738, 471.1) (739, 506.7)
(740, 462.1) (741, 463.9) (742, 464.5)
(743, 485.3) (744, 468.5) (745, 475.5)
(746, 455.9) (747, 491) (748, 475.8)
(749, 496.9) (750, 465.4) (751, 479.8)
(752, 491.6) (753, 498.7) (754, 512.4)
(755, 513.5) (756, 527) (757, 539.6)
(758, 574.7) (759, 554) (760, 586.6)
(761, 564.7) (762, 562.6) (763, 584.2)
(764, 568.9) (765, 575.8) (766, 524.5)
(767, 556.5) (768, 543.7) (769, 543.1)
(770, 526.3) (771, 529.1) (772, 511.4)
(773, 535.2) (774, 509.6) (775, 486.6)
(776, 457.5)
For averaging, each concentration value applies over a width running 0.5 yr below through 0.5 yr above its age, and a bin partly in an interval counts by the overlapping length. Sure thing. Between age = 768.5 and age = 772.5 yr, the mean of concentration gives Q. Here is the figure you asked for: 527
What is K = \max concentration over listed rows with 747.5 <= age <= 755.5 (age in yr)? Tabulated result 513.5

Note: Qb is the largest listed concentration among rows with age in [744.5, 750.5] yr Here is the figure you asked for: 496.9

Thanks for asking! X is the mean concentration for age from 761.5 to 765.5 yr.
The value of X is 573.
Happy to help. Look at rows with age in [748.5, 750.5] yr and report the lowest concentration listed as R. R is 465.4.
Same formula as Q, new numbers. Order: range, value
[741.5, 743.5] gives 475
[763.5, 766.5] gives 556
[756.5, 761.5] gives 564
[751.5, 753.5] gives 495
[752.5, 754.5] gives 506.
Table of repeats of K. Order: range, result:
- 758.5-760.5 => 586.6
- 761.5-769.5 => 584.2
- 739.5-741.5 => 463.9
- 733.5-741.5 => 506.7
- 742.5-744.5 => 485.3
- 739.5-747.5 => 491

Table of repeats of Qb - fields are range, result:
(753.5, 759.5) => 574.7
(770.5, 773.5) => 535.2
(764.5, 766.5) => 575.8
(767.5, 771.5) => 543.7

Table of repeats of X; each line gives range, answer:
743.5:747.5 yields 473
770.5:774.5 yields 521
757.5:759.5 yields 564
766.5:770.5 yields 542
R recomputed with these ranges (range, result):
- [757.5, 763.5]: 554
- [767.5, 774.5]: 509.6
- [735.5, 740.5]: 462.1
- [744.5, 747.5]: 455.9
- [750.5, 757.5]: 479.8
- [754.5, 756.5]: 513.5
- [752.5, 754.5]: 498.7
